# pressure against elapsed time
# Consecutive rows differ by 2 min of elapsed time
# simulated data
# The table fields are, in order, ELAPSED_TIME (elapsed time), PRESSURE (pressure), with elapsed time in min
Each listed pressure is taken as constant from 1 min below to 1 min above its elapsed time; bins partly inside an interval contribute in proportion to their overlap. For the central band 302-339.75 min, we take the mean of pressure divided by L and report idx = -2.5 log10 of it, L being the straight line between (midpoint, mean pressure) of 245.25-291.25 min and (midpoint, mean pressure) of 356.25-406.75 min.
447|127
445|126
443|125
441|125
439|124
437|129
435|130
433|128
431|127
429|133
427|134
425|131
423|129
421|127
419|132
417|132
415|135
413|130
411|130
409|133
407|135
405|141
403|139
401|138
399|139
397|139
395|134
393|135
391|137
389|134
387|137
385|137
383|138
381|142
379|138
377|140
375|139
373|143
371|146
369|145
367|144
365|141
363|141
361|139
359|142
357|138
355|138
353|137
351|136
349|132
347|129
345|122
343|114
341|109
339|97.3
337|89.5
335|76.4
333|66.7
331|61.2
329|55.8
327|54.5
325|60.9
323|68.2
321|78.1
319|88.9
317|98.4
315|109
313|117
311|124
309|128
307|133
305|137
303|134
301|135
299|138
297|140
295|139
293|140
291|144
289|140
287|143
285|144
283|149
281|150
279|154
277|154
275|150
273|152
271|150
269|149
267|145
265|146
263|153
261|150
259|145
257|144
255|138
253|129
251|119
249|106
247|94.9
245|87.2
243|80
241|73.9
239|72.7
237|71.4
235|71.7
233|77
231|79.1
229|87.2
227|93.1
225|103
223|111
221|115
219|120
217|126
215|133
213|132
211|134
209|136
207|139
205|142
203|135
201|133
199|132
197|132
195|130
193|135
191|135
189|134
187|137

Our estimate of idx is 0.44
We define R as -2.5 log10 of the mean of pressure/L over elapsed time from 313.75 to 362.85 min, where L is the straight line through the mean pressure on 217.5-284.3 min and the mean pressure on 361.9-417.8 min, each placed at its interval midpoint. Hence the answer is 0.269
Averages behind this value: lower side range 119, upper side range 138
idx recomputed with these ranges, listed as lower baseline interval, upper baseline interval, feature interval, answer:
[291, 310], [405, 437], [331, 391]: 0.05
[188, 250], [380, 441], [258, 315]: -0.19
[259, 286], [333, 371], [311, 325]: 0.41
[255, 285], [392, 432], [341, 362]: 0.07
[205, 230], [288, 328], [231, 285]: -0.05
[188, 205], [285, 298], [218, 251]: 0.44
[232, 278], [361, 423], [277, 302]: -0.16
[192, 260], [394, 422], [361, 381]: -0.09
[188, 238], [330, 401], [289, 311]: -0.11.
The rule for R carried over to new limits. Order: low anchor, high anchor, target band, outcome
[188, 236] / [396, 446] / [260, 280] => -0.220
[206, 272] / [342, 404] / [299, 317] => 0.004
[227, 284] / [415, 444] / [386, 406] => -0.081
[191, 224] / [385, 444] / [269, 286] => -0.148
